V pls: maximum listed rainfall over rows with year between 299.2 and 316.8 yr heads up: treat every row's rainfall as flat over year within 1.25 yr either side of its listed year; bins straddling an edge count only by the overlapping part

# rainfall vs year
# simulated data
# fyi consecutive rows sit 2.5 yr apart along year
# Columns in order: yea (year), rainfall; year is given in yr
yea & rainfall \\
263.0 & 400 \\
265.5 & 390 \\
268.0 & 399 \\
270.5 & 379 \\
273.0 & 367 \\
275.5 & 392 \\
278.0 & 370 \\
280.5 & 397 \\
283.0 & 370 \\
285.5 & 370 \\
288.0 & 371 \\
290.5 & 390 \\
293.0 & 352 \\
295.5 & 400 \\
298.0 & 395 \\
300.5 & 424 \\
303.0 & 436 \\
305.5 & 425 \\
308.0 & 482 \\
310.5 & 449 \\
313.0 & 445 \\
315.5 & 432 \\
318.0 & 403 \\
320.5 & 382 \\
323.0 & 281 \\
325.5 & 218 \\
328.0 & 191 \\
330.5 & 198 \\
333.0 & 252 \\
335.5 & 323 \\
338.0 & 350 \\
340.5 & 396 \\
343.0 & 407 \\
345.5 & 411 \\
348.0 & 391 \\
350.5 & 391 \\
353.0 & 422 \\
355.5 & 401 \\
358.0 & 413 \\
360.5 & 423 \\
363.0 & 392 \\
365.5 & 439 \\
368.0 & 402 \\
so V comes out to 482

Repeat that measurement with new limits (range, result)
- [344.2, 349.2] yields 411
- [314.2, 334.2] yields 432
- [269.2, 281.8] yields 397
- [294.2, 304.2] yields 436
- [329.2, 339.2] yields 350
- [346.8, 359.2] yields 422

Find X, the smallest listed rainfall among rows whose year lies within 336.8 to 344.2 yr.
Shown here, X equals 350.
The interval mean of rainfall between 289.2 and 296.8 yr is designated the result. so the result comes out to 381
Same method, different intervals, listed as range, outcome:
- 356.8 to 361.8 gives 418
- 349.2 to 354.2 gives 406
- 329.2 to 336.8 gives 258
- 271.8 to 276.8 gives 380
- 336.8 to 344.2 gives 384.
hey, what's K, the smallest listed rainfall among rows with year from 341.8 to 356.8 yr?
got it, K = 391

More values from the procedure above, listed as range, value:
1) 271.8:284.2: 367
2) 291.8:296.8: 352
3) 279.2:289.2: 370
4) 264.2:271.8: 379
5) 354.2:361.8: 401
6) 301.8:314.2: 425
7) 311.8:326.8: 218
